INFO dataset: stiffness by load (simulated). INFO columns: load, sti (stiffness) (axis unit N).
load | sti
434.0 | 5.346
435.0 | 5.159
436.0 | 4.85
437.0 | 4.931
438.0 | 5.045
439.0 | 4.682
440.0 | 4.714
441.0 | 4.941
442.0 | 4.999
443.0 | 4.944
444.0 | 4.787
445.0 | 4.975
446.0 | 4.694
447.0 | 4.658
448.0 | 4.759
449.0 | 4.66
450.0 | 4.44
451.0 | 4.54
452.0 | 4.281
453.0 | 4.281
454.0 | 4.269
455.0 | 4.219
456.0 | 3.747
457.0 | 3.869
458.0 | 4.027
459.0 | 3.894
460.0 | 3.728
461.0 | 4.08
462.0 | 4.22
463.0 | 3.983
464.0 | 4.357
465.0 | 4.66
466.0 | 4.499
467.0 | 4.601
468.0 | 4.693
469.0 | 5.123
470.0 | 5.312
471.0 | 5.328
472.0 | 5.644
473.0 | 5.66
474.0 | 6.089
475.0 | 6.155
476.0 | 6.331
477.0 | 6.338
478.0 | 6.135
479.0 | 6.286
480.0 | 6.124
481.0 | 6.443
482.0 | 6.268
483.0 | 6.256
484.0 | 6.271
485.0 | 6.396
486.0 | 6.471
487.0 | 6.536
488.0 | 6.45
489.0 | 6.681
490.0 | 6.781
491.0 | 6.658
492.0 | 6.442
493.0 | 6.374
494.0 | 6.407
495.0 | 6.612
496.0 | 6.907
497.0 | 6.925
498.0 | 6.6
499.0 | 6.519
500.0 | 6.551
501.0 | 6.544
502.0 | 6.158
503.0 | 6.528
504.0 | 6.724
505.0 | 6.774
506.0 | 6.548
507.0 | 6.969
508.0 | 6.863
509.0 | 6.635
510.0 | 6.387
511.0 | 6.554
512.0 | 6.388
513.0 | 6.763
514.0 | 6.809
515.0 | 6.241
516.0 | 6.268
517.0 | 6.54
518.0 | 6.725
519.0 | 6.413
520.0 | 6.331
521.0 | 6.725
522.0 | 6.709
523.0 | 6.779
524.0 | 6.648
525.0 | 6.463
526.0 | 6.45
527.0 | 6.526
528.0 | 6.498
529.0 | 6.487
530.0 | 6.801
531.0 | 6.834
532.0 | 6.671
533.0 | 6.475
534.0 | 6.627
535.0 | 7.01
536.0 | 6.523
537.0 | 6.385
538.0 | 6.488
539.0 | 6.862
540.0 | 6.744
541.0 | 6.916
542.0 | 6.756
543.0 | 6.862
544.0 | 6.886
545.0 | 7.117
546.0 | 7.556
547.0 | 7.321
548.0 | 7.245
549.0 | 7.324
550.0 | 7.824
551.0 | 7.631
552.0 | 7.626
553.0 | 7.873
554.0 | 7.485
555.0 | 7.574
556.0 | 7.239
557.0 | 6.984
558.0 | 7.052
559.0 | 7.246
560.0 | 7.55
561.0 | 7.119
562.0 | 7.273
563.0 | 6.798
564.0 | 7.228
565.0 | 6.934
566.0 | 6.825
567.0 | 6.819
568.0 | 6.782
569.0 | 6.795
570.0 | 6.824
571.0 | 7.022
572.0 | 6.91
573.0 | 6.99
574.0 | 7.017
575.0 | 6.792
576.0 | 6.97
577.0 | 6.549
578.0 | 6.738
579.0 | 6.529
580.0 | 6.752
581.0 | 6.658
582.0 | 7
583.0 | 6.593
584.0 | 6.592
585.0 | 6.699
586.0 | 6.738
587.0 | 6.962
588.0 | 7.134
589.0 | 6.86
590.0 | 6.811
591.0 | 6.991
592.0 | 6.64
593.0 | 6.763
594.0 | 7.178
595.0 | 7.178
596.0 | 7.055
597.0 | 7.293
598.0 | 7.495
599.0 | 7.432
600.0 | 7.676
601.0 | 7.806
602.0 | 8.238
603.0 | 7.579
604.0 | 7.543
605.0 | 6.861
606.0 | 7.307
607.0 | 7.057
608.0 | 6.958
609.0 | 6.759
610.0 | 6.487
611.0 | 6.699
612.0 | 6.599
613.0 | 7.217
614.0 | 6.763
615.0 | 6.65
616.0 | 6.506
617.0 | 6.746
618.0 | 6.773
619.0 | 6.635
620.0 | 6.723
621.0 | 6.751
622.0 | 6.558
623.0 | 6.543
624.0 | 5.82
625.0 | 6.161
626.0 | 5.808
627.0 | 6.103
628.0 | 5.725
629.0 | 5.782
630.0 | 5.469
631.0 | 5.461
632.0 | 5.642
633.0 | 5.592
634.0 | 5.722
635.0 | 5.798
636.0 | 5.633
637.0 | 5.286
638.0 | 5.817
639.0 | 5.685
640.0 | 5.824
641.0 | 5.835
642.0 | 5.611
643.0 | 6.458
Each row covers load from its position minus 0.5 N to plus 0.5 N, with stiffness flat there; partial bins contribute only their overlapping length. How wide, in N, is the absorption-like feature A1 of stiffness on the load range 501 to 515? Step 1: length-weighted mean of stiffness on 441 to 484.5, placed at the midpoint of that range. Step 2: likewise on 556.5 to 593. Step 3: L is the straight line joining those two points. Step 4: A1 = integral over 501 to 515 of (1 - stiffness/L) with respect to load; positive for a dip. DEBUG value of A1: -2.06 N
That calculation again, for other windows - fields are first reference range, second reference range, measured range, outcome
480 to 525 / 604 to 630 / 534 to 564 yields -2.7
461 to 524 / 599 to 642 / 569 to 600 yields -2.7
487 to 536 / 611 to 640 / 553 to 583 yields -2.9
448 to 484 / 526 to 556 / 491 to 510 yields -2.2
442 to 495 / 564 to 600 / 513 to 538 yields -2.0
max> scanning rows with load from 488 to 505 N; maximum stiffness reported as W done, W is 6.925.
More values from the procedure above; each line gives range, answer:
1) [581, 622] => 8.238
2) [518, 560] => 7.873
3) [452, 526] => 6.969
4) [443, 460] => 4.975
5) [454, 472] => 5.644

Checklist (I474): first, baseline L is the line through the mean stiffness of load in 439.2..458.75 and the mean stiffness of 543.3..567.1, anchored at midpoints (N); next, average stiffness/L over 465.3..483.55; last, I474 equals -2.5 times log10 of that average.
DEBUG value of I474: -0.108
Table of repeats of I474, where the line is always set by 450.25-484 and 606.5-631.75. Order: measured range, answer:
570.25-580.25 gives -0.14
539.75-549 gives -0.23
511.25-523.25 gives -0.19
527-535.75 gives -0.19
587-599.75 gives -0.15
